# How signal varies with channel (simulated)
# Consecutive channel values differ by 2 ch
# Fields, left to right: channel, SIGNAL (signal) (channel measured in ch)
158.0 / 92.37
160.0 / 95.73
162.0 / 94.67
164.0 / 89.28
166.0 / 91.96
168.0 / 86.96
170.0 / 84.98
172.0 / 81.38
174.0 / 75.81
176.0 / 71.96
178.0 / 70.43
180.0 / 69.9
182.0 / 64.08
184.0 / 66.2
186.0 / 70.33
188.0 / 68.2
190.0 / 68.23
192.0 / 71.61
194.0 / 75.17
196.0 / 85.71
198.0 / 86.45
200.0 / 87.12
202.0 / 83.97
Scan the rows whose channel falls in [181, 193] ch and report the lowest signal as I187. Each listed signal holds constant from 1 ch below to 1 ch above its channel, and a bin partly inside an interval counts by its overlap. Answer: 64.08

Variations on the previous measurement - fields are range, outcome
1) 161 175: 75.81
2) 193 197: 75.17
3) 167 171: 84.98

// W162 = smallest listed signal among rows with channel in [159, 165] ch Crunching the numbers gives 89.28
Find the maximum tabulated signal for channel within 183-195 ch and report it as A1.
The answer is 75.17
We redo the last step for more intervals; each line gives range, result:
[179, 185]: 69.9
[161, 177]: 94.67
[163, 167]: 91.96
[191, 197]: 85.71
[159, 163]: 95.73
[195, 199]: 86.45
